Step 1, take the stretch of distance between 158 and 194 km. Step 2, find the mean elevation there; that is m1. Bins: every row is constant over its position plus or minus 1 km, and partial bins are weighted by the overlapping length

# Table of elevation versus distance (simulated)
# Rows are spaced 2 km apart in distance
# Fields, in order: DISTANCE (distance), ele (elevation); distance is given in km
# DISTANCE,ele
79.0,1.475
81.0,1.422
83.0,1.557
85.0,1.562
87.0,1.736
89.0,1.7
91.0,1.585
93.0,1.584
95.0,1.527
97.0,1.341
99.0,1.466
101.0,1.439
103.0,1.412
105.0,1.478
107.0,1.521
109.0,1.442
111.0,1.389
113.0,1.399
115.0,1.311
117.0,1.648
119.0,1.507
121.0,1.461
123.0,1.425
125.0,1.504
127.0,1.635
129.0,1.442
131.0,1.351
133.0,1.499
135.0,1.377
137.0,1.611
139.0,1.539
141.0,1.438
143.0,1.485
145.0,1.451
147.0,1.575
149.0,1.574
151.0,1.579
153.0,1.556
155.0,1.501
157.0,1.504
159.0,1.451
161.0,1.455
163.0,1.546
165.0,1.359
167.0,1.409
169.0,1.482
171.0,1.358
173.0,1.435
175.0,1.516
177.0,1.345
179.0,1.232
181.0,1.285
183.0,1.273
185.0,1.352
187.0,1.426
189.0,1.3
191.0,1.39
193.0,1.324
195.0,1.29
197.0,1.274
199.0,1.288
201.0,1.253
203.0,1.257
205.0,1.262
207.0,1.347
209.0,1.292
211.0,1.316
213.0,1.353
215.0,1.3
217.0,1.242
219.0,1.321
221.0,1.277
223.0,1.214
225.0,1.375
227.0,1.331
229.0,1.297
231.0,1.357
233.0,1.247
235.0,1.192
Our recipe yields 1.39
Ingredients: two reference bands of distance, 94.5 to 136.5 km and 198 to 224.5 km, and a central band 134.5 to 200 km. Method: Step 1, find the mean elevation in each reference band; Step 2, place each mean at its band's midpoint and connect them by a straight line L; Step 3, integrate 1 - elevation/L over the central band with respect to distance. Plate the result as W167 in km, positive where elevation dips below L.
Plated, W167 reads -2.75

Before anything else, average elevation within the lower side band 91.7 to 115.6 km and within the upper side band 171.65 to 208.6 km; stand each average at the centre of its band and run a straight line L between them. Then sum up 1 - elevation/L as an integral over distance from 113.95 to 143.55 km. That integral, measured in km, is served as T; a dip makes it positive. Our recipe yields -1.5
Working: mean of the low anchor 1.45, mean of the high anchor 1.32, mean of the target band 1.48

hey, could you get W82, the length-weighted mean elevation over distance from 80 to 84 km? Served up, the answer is 1.49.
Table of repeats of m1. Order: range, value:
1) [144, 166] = 1.5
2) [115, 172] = 1.49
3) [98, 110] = 1.46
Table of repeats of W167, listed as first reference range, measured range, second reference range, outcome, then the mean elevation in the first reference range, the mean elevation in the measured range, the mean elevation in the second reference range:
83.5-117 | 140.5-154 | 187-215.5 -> -1.11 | 1.5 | 1.53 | 1.31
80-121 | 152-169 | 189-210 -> -1.18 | 1.5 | 1.47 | 1.3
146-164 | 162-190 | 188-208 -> 0.71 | 1.53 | 1.38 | 1.3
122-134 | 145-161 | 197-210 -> -1.27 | 1.48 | 1.52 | 1.28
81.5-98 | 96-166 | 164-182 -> -0.13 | 1.57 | 1.48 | 1.38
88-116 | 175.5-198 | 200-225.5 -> 0.20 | 1.47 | 1.32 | 1.29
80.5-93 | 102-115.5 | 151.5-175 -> 1.17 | 1.6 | 1.43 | 1.46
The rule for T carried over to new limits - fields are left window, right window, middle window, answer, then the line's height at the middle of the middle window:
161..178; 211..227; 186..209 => 0.8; 1.36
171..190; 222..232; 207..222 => 0.2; 1.32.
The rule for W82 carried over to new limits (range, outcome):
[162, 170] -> 1.45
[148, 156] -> 1.55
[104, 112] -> 1.46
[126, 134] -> 1.48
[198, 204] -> 1.27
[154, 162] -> 1.48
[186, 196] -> 1.35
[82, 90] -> 1.64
